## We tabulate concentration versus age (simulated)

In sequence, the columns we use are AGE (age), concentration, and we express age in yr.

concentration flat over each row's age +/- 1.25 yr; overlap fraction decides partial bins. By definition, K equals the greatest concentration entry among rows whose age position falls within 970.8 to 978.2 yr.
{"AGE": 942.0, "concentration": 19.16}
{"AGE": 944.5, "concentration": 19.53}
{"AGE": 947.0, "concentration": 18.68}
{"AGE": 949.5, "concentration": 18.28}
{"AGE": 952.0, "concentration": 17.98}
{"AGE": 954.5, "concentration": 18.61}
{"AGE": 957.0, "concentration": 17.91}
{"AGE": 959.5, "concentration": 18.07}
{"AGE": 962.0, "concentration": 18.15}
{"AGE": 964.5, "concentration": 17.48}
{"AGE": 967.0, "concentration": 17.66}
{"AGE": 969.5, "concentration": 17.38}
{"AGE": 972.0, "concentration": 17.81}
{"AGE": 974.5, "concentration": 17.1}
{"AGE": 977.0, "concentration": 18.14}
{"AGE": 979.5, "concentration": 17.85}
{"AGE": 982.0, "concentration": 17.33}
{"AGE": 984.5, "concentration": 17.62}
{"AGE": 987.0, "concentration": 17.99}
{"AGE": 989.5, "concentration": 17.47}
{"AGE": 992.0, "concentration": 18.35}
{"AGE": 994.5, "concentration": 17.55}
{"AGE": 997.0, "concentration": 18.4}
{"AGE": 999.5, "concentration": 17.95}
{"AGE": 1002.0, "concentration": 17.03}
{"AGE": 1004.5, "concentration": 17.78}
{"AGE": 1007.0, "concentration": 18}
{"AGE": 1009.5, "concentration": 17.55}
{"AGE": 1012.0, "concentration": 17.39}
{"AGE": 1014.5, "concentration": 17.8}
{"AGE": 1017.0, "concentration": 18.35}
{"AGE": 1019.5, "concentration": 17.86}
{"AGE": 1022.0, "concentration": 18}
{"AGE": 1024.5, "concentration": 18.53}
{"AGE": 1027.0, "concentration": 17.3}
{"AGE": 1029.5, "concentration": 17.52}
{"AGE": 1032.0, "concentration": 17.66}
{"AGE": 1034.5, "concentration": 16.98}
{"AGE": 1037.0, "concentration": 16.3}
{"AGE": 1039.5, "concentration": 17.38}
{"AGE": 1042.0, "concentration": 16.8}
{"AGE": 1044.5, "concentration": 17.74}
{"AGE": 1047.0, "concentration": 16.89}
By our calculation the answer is 18.14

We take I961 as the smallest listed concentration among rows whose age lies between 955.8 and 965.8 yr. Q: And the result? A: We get 17.48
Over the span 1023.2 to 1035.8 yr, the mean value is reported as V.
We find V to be 17.6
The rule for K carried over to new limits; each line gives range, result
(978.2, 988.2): 17.99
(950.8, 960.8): 18.61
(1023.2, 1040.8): 18.53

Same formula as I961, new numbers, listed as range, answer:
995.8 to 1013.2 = 17.03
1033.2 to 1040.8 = 16.3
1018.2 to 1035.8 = 16.98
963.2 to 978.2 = 17.1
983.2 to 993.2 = 17.47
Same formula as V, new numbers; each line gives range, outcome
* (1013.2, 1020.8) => 18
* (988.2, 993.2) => 17.9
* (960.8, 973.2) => 17.7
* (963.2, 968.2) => 17.6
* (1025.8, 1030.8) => 17.4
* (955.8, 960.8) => 18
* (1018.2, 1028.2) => 17.9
